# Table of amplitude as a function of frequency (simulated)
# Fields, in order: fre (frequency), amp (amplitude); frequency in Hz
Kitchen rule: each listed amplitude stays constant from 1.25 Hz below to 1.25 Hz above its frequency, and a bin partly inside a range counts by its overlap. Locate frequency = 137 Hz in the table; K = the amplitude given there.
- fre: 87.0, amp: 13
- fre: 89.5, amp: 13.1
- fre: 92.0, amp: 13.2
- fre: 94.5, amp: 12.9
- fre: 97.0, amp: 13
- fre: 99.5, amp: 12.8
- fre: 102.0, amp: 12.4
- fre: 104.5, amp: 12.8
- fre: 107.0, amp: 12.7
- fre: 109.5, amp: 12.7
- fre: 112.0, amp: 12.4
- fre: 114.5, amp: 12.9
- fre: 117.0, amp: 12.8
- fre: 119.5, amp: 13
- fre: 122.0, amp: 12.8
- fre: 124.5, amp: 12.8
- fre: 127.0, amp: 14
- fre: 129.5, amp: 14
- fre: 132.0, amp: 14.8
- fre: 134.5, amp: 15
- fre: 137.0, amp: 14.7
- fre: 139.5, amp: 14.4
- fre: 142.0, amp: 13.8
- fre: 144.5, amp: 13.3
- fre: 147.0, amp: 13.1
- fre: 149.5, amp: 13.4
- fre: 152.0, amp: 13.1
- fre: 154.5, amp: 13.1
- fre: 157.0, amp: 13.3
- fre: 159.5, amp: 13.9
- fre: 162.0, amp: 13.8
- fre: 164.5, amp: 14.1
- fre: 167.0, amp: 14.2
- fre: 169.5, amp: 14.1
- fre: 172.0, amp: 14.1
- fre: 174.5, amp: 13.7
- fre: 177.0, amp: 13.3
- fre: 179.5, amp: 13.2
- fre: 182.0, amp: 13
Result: 14.7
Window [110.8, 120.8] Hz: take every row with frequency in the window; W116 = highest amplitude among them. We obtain 13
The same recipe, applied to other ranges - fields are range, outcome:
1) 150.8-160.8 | 13.9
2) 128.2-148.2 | 15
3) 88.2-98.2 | 13.2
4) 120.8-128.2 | 14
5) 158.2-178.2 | 14.2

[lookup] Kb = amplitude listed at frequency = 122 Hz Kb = 12.8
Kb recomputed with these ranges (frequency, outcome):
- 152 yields 13.1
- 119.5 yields 13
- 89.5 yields 13.1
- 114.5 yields 12.9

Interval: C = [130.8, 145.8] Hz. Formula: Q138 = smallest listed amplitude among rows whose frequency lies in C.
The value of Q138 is 13.3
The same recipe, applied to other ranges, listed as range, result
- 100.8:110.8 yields 12.4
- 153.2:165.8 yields 13.1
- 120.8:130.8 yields 12.8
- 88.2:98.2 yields 12.9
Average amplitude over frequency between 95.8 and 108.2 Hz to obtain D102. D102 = 12.7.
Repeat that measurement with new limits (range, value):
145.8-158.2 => 13.2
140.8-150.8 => 13.4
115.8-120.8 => 12.9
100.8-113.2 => 12.6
